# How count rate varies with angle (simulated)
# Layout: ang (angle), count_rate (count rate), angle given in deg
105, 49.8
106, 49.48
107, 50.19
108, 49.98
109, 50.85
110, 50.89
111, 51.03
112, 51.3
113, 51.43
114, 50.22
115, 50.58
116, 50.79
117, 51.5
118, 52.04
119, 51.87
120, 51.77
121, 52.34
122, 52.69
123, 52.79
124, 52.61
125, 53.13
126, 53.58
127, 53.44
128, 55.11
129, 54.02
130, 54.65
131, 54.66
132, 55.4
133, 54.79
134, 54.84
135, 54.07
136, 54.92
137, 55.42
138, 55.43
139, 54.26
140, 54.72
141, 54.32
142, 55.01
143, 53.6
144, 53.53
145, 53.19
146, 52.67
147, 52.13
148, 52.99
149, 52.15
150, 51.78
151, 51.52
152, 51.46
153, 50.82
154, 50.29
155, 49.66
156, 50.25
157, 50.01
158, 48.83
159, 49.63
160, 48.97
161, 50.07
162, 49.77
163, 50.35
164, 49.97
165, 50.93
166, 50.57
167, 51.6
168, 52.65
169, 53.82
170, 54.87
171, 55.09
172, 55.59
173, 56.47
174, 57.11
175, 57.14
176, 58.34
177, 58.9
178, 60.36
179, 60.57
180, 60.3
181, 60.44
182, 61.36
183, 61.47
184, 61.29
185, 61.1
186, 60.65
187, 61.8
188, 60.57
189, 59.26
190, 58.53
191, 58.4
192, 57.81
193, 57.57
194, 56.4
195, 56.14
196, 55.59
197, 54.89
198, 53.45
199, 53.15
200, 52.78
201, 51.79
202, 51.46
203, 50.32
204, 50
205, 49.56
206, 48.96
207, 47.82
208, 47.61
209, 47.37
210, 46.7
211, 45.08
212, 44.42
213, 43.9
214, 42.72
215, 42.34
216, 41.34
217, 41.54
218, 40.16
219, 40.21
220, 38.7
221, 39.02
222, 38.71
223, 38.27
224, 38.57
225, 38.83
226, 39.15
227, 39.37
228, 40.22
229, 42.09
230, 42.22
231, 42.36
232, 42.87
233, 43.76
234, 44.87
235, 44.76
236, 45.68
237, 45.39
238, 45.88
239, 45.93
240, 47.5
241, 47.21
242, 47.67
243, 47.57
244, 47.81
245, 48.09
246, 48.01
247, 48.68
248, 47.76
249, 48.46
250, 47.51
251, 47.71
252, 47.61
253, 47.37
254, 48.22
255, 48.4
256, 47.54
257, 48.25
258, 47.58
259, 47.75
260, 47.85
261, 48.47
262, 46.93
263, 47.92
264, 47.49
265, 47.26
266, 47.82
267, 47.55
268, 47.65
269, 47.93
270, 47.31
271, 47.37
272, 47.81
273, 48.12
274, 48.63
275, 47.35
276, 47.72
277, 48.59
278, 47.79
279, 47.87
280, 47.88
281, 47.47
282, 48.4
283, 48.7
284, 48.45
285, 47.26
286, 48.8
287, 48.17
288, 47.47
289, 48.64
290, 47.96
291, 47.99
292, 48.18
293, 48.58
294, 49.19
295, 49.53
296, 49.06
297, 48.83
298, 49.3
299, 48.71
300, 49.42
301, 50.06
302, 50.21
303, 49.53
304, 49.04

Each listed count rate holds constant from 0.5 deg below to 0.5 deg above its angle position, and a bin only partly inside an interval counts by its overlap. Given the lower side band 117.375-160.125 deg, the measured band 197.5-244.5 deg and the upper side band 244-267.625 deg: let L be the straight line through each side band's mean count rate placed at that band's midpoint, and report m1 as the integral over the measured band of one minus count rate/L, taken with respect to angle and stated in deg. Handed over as 4.3 deg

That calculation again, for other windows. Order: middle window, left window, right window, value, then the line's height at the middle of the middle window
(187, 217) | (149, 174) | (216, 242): -3.37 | 46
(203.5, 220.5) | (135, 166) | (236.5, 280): 1.69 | 49.5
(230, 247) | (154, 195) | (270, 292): 1.70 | 51.1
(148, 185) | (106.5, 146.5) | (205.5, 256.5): -3.30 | 49.7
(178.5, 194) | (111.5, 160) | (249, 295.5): -2.76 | 50.9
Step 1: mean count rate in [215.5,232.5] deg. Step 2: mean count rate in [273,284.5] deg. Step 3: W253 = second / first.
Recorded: 1.20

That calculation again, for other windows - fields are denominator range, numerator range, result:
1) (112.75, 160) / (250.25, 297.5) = 0.91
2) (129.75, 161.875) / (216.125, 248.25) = 0.82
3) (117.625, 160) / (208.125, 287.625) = 0.86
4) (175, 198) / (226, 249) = 0.77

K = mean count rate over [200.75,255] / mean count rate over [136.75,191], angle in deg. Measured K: 0.8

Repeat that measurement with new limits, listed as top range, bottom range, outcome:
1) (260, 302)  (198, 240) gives 1.08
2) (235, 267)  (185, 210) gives 0.88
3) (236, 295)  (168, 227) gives 0.93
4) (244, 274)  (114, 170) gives 0.91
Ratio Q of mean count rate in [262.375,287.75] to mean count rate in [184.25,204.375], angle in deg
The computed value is 0.85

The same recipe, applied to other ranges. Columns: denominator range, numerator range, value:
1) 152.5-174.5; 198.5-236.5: 0.85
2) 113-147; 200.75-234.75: 0.82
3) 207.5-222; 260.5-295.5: 1.12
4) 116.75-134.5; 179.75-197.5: 1.11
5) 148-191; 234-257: 0.86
